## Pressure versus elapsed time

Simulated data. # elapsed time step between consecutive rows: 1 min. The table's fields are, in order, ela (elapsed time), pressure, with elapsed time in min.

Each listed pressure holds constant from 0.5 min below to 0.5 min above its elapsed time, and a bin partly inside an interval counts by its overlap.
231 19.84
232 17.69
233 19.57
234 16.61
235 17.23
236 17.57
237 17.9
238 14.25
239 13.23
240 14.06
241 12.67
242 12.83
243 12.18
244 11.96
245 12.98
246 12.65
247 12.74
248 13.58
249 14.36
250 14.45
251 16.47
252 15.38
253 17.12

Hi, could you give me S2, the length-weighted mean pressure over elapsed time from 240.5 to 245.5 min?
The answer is 12.5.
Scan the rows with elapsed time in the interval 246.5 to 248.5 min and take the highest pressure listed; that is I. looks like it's 13.58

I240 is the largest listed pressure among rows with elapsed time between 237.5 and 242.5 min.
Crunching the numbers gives 14.25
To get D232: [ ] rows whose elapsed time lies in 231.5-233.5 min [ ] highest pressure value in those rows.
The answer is 19.57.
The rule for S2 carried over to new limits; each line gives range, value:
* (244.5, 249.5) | 13.3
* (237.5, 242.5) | 13.4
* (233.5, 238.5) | 16.7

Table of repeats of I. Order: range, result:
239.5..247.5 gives 14.06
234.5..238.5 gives 17.9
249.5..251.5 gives 16.47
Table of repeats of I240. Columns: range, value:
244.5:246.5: 12.98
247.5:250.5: 14.45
